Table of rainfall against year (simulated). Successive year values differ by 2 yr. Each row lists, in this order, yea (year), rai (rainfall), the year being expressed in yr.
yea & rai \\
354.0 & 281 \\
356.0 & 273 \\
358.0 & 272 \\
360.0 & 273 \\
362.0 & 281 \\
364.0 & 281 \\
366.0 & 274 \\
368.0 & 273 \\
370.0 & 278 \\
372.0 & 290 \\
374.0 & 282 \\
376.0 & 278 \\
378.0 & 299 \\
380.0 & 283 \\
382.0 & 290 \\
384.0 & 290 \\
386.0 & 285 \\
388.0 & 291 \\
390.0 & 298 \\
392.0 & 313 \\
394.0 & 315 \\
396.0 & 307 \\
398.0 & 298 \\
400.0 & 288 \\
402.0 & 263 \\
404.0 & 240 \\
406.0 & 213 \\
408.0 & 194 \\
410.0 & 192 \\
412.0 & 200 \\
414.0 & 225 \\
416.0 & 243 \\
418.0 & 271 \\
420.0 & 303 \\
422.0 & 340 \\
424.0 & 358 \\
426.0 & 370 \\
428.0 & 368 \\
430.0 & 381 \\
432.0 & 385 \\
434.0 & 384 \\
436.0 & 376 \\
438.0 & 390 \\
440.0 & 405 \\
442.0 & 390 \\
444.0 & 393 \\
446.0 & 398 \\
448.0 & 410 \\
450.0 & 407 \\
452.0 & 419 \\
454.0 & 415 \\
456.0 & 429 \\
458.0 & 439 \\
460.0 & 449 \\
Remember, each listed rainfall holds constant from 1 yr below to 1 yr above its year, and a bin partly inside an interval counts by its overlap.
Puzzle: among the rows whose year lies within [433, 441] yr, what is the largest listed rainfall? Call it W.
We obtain 405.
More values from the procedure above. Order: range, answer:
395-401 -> 307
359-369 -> 281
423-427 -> 370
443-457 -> 429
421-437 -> 385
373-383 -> 299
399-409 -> 288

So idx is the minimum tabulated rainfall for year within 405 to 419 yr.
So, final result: 192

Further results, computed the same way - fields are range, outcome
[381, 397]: 285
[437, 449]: 390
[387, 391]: 291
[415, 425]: 243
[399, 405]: 240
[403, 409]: 194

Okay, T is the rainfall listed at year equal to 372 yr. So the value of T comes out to 290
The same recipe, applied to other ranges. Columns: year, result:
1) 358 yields 272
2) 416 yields 243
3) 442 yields 390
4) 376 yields 278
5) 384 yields 290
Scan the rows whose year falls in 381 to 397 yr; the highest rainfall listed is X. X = 315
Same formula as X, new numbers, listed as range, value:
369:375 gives 290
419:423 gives 340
